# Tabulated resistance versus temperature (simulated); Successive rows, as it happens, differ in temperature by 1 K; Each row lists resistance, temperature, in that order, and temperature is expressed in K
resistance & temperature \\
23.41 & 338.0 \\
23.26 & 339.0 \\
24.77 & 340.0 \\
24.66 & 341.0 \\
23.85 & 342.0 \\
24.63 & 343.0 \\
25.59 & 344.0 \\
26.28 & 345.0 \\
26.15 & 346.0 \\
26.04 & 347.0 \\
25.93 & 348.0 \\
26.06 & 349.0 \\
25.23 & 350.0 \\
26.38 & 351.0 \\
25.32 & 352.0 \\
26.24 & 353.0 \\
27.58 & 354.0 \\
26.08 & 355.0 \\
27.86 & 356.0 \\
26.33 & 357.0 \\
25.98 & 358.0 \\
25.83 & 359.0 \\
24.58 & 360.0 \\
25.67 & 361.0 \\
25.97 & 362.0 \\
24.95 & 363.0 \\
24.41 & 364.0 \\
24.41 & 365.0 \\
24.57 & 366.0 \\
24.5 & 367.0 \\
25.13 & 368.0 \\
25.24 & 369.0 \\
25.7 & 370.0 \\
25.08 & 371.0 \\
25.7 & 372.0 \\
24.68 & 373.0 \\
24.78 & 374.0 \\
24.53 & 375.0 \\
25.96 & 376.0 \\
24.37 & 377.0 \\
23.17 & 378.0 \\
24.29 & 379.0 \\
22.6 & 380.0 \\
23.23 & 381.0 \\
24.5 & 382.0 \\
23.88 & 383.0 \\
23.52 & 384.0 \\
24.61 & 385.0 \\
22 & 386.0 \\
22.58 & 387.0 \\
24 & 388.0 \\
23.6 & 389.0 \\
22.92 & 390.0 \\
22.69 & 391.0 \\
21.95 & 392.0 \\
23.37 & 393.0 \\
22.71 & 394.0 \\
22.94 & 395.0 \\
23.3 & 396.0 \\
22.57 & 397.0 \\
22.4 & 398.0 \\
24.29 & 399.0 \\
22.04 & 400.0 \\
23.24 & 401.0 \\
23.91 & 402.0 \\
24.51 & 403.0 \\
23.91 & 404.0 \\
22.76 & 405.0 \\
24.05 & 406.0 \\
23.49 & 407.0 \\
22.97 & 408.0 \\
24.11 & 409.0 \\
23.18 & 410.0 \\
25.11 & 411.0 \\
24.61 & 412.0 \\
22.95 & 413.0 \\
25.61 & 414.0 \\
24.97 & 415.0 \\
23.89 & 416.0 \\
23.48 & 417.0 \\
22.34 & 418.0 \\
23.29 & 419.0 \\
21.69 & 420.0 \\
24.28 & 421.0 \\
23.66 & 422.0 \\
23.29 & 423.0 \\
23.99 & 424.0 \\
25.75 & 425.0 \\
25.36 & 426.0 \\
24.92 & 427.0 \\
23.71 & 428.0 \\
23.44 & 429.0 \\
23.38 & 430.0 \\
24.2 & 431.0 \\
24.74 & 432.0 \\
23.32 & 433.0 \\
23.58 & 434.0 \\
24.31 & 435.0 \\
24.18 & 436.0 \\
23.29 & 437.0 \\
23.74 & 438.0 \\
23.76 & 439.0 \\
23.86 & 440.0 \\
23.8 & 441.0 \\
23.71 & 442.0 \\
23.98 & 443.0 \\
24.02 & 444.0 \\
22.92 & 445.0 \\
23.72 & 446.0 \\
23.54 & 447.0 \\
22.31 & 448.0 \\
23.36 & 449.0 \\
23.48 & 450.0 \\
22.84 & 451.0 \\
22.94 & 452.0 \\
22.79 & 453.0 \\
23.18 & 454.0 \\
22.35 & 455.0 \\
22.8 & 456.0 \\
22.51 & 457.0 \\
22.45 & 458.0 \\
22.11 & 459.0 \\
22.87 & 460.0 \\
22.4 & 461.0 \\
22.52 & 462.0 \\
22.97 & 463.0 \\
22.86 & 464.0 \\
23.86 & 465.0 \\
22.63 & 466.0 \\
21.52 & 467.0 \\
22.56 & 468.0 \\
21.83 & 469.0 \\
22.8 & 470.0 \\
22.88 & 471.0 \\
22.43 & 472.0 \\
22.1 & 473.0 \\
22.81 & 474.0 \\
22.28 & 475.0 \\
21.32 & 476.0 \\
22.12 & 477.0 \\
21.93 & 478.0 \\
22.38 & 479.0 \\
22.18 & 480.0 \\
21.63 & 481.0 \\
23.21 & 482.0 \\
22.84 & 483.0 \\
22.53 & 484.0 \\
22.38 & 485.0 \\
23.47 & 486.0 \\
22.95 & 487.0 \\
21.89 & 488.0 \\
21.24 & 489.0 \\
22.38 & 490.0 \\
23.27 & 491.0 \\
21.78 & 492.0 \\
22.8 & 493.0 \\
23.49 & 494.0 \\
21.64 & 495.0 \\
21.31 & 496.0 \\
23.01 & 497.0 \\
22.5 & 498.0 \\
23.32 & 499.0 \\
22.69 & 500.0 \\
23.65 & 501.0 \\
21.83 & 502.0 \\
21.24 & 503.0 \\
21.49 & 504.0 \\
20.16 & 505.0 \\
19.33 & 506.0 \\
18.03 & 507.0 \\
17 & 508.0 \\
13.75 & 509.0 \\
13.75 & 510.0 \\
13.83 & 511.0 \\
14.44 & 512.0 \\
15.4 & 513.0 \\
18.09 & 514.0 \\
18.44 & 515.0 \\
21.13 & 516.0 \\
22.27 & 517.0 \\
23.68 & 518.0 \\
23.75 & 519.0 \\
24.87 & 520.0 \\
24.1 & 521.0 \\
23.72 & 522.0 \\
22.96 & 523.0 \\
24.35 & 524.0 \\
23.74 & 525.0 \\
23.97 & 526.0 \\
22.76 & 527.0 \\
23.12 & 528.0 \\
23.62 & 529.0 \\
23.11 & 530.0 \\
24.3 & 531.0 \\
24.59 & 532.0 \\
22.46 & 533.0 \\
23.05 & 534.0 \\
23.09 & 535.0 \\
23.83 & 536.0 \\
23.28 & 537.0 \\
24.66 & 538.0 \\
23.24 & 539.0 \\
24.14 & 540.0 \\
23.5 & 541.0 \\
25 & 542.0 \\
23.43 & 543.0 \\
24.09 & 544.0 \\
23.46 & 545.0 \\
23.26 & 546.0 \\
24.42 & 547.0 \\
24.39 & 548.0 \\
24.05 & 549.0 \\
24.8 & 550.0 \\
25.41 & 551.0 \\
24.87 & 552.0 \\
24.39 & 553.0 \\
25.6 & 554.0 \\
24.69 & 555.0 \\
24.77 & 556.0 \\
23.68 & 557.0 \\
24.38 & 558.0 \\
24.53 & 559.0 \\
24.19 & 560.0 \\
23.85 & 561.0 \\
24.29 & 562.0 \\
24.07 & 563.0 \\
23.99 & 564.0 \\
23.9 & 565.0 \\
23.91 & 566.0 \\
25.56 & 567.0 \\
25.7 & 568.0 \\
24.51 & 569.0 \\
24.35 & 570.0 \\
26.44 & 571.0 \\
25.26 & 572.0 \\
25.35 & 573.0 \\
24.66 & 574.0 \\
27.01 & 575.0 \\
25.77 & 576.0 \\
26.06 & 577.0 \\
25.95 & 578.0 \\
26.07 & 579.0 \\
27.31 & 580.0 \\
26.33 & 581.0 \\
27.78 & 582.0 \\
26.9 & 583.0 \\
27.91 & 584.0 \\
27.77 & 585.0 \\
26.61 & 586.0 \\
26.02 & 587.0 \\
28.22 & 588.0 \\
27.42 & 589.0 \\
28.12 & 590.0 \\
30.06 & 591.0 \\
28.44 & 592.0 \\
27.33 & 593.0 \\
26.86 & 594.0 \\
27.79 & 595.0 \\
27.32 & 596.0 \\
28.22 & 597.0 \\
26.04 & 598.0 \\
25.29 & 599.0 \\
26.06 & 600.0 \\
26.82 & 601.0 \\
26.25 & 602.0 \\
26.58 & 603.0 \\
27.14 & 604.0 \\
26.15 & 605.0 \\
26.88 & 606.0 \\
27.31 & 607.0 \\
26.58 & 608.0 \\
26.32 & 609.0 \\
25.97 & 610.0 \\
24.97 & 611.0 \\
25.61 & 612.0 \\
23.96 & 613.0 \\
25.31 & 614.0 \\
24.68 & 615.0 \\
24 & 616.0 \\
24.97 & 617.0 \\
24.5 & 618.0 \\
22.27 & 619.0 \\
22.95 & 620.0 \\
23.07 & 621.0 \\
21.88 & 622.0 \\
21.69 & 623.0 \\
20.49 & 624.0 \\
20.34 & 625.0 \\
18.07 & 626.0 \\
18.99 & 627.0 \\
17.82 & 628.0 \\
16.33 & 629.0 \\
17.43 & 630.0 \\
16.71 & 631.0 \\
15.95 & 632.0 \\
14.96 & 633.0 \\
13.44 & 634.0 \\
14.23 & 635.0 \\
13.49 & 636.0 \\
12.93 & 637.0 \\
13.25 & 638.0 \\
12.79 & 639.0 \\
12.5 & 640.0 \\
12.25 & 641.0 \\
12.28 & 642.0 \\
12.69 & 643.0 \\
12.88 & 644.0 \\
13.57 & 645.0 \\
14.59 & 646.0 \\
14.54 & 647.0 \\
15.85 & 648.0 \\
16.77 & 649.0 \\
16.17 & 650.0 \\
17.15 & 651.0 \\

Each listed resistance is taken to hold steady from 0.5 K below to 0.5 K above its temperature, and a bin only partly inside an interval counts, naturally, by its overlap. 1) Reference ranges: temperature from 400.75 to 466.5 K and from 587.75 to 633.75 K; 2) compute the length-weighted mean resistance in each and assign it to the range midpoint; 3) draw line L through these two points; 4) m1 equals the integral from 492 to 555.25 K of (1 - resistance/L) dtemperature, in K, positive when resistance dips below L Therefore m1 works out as 4.1 K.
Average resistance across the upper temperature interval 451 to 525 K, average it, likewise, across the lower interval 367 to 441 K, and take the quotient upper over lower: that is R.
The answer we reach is 0.91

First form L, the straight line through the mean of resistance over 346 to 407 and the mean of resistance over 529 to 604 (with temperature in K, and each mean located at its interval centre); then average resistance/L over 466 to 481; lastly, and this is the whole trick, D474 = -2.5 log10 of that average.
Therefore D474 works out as 0.12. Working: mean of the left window 24.4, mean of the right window 25.4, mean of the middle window 22.2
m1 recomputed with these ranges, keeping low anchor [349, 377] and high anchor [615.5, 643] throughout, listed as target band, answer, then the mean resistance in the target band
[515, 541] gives -3.5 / 23.4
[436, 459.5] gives -0.2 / 23.2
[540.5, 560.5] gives -4.4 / 24.3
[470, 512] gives 0.8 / 21.3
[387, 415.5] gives 1.0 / 23.5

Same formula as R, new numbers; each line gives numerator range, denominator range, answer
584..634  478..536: 1.12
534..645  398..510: 1.02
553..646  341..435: 0.95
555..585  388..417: 1.08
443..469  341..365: 0.89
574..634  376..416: 1.05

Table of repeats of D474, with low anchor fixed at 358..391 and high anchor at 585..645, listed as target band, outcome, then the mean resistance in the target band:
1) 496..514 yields 0.21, 19.2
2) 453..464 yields 0.05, 22.6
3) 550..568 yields -0.09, 24.5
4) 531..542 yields -0.04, 23.7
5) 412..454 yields 0.01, 23.7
